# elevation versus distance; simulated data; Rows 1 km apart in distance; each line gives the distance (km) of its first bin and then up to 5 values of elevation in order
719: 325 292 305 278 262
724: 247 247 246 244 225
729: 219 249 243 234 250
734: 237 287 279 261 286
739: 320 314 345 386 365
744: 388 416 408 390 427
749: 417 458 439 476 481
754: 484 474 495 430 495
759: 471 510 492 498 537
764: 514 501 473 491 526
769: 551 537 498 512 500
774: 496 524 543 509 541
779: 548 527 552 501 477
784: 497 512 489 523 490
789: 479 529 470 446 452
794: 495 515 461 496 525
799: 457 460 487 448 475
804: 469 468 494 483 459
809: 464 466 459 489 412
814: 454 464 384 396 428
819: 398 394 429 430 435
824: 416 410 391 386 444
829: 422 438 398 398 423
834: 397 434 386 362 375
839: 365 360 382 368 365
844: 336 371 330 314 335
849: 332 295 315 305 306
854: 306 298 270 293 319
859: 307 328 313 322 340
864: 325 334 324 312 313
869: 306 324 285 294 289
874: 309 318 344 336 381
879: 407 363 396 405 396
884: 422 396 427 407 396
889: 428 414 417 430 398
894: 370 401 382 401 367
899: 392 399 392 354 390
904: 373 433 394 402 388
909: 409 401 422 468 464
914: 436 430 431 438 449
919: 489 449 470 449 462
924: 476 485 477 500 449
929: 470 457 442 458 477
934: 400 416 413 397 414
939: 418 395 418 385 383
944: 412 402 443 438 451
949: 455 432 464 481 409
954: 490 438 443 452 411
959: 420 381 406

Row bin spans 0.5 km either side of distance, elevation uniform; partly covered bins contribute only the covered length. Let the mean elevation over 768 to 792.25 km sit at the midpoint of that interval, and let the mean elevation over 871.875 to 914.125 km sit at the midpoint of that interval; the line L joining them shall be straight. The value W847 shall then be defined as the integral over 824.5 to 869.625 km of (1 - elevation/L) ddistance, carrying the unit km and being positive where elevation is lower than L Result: 9.33 km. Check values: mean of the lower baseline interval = 511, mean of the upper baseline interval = 391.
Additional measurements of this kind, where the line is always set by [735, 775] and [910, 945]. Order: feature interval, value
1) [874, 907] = 3.77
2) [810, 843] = 2.37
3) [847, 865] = 5.24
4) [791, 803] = -0.91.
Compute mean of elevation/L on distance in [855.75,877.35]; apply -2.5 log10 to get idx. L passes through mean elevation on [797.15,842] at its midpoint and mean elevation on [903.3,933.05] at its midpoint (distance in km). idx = 0.36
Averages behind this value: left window 430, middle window 314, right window 444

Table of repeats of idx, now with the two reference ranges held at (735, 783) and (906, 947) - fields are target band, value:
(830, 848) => 0.19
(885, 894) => 0.07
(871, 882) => 0.27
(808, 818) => 0.02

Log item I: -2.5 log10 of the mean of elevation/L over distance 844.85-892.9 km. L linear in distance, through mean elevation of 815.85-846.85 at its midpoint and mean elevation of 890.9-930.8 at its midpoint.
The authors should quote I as 0.191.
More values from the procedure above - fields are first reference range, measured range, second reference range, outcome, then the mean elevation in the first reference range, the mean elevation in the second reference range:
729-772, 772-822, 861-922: -0.18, 412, 386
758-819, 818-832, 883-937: 0.13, 488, 425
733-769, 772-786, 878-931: -0.22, 421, 421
